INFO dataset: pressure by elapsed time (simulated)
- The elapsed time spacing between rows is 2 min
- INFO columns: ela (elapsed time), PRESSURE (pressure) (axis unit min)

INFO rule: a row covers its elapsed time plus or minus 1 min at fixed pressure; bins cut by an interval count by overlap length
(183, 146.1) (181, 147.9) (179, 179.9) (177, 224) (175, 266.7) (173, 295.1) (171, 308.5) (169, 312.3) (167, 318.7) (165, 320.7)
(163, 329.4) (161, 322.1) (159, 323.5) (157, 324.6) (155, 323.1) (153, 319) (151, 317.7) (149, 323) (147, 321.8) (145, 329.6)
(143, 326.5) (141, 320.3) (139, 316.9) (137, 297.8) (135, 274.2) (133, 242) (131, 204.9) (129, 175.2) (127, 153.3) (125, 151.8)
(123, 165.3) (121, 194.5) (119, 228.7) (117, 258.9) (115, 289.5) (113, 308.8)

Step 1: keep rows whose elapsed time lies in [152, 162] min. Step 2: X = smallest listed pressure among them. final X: 319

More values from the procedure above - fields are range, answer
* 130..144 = 204.9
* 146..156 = 317.7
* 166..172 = 308.5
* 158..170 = 312.3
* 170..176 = 266.7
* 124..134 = 151.8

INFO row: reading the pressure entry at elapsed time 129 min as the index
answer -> 175.2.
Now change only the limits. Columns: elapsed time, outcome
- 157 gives 324.6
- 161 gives 322.1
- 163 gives 329.4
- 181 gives 147.9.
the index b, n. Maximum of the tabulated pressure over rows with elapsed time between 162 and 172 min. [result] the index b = 329.4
